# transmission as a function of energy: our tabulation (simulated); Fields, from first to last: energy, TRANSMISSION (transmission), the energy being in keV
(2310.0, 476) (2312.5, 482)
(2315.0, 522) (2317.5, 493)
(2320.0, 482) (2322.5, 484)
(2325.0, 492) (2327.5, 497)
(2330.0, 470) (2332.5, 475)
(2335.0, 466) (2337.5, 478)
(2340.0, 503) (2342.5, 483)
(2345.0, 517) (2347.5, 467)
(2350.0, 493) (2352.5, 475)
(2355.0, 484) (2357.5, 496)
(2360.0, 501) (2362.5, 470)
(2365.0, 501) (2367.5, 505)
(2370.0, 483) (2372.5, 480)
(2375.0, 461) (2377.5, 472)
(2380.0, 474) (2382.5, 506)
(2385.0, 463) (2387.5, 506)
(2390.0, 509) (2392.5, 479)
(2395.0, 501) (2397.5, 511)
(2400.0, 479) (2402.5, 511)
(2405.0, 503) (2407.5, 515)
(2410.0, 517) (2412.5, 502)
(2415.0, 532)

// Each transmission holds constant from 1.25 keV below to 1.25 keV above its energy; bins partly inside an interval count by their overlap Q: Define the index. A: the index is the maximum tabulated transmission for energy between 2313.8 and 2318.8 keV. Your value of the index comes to 522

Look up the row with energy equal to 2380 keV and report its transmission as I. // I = 474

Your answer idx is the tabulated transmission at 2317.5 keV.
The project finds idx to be 493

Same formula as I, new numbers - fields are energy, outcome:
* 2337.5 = 478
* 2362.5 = 470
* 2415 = 532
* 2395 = 501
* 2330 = 470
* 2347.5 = 467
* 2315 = 522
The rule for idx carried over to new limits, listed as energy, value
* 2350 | 493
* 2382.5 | 506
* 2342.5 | 483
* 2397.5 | 511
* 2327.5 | 497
